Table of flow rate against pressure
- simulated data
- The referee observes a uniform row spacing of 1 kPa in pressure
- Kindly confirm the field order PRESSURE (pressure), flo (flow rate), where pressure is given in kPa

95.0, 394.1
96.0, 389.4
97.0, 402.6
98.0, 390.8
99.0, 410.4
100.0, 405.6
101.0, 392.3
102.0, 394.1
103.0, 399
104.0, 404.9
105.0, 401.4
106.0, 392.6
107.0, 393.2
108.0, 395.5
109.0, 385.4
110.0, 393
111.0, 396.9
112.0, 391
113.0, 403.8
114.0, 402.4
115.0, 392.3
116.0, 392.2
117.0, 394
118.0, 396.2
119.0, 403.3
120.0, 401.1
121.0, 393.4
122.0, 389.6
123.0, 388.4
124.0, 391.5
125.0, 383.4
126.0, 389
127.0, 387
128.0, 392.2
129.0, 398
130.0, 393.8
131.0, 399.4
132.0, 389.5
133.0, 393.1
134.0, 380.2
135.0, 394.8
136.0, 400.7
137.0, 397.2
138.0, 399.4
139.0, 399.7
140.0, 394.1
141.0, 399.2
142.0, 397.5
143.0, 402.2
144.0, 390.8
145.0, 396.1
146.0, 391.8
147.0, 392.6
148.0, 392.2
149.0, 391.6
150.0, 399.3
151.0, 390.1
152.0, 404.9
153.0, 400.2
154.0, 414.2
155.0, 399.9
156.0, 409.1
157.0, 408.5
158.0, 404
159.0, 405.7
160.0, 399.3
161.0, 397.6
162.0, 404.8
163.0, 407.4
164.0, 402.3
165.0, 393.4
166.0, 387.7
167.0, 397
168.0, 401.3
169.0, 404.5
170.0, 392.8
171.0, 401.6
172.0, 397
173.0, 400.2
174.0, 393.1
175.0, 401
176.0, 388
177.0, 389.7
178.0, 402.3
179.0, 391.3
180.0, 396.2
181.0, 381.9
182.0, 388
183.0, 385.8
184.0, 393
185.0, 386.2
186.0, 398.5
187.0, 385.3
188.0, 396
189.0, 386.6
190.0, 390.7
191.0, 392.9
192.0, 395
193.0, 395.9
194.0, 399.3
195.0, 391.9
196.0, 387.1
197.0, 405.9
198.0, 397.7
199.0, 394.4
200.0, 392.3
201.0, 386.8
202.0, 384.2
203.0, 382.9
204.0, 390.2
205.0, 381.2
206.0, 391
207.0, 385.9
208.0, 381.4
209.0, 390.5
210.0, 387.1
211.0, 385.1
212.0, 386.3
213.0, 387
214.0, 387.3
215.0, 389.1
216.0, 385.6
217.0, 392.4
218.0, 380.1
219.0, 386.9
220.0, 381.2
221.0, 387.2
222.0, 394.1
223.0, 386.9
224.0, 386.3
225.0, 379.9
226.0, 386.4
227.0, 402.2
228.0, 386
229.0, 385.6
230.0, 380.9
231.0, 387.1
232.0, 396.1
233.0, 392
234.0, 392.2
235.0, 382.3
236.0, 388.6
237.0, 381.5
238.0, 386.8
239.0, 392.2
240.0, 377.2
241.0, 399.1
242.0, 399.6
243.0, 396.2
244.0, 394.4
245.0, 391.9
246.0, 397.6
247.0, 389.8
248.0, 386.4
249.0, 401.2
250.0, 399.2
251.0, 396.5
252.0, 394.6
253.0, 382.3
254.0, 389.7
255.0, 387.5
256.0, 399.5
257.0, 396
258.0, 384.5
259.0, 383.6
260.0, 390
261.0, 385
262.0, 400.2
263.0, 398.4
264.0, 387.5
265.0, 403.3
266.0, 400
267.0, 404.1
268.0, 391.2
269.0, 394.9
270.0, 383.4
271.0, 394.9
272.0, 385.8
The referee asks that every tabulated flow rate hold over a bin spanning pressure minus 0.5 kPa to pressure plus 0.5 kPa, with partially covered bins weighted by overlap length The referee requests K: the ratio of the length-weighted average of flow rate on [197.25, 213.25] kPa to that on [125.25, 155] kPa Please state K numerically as 1.0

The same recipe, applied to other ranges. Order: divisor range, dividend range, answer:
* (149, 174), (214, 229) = 0.97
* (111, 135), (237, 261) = 1.00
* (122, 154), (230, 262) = 0.99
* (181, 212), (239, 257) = 1.01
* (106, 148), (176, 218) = 0.99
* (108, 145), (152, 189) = 1.01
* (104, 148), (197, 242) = 0.98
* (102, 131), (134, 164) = 1.01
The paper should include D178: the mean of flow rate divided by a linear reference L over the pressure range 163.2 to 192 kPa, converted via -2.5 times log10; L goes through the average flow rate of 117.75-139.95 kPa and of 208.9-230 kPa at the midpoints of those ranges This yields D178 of -0.01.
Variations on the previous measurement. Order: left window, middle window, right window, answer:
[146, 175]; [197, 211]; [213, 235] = 0.01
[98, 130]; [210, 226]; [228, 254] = 0.01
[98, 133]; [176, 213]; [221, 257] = 0.01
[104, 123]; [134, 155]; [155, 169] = 0.01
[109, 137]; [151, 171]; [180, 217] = -0.03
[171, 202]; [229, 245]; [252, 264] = 0.00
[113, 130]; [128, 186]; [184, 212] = -0.01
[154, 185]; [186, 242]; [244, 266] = 0.02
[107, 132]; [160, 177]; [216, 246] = -0.02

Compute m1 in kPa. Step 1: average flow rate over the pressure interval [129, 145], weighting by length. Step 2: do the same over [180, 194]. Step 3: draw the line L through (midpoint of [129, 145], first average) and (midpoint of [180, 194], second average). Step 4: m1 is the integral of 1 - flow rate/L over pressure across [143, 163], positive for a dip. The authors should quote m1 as -0.3 kPa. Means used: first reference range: 396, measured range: 400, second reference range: 391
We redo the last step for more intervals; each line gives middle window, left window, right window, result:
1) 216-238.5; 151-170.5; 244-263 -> 0.4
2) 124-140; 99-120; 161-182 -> 0.1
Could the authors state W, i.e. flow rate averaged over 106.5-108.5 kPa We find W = 394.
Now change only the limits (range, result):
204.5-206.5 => 386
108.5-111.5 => 392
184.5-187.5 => 390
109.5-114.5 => 397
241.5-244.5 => 397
